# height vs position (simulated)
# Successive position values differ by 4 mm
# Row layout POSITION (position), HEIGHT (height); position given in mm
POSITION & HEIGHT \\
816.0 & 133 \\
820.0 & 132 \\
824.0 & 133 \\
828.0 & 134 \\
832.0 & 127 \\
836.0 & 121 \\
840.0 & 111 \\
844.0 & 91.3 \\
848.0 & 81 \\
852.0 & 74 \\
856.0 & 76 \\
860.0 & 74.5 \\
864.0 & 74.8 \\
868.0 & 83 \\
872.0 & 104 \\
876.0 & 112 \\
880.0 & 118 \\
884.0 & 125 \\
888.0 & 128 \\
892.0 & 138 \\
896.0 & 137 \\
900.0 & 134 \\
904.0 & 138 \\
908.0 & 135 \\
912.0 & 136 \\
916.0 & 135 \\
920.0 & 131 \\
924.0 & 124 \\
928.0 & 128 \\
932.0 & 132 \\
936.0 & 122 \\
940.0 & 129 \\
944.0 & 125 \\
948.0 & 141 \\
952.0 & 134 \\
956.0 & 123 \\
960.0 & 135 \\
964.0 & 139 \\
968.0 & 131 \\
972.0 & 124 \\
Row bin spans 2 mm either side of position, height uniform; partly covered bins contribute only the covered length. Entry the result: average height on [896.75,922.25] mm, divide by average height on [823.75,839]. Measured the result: 1.1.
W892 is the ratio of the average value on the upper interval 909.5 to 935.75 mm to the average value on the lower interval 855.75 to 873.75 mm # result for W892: 1.6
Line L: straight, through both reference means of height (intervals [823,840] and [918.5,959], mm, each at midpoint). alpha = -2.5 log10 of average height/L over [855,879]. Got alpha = 0.39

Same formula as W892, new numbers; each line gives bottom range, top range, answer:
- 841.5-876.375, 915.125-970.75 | 1.54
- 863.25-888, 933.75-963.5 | 1.23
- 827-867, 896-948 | 1.38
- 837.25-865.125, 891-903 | 1.61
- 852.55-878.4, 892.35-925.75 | 1.54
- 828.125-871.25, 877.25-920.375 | 1.41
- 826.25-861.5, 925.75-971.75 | 1.32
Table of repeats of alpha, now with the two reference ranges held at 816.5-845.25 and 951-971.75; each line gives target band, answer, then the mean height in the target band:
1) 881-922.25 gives -0.05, 133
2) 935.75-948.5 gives 0.01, 129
